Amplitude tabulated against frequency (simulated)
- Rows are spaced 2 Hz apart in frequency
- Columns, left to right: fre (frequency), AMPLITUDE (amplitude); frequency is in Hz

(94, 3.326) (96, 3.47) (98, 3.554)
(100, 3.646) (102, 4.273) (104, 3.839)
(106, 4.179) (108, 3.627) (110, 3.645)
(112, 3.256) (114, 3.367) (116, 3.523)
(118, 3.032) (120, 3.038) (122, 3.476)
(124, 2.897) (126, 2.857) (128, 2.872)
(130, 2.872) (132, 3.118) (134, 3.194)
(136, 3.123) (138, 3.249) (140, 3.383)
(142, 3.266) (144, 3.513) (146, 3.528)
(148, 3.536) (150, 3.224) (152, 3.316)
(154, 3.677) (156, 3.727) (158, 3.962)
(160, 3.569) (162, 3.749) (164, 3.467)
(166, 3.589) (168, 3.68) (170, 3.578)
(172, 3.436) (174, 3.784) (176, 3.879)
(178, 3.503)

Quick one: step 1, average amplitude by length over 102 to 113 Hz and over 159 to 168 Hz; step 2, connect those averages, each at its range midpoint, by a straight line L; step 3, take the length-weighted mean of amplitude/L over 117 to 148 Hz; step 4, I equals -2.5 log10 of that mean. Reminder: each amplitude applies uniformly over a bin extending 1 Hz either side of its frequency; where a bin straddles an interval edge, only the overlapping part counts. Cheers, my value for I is 0.163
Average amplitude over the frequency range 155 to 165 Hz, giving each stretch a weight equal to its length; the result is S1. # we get 3.69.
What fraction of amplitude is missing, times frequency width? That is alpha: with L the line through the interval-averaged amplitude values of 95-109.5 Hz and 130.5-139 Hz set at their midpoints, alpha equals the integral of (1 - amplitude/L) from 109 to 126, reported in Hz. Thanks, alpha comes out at 1.2 Hz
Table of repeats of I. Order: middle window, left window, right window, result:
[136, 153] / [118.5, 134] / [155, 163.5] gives 0.02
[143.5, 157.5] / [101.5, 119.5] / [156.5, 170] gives 0.04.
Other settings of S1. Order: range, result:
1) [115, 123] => 3.27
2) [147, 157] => 3.5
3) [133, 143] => 3.24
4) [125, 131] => 2.87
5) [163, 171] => 3.58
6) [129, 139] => 3.11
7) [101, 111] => 3.91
